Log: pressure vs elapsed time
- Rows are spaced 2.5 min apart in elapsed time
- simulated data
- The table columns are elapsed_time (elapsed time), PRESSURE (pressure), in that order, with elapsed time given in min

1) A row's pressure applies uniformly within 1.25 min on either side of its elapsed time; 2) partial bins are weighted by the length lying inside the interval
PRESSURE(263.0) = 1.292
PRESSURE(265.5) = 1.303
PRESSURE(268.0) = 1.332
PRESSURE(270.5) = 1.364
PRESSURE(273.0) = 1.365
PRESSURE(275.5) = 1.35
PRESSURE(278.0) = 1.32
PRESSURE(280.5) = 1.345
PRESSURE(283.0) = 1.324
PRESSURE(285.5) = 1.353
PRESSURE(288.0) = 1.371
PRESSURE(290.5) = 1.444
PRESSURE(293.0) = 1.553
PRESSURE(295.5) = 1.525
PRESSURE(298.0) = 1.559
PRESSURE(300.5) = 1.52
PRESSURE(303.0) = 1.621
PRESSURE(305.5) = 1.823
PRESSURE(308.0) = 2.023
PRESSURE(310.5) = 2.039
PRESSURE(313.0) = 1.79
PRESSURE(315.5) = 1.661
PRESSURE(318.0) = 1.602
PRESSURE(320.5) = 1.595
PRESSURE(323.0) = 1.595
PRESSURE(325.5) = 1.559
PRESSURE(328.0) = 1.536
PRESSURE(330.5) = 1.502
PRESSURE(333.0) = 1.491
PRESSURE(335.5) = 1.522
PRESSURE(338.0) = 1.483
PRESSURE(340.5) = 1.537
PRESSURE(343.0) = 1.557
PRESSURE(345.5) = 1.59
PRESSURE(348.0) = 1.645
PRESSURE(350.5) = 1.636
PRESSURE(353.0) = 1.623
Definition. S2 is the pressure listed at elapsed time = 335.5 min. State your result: 1.522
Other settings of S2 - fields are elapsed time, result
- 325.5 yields 1.559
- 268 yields 1.332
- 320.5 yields 1.595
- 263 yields 1.292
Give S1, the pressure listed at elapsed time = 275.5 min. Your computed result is 1.35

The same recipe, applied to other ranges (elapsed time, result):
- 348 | 1.645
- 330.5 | 1.502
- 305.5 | 1.823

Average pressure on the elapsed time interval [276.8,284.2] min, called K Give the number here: 1.33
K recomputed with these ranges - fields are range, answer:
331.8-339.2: 1.5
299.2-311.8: 1.8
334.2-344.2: 1.52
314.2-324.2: 1.61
